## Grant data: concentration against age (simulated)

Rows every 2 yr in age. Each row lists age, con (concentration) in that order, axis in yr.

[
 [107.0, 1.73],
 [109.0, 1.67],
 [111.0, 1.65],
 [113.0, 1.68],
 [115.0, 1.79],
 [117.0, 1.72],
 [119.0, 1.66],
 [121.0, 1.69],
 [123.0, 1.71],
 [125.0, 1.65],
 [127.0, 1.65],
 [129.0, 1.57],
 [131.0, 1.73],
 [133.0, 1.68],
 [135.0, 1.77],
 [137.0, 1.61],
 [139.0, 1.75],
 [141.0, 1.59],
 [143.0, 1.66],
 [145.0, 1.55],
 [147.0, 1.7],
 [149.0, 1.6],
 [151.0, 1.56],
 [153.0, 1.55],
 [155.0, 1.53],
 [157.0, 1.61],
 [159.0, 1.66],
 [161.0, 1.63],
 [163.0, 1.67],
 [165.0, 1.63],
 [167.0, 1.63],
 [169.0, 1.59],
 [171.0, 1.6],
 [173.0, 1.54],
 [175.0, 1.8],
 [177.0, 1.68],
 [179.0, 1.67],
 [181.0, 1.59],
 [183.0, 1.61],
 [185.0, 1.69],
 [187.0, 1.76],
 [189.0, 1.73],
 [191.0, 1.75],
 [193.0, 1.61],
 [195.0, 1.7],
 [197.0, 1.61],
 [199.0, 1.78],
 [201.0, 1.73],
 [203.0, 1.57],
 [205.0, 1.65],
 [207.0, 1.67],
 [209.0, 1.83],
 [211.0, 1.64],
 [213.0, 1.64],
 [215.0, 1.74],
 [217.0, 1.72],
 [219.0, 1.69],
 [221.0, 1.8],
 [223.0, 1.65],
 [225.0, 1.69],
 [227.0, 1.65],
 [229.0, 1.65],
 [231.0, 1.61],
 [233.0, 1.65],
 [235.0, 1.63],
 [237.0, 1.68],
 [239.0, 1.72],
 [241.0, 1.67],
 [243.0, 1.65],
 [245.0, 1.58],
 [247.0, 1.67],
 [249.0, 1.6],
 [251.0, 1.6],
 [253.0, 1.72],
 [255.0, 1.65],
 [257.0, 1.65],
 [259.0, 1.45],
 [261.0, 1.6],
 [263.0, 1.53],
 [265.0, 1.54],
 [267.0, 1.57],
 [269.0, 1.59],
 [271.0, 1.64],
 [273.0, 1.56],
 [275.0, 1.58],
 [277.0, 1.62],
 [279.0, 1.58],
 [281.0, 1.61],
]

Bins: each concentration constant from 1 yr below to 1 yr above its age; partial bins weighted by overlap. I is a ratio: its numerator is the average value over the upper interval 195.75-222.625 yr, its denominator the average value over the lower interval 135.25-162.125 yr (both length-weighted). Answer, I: 1.05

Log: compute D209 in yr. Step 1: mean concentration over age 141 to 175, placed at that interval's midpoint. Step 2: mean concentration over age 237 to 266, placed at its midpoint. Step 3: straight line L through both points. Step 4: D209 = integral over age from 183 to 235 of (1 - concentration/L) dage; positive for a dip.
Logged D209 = -2.26 yr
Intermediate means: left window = 1.61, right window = 1.62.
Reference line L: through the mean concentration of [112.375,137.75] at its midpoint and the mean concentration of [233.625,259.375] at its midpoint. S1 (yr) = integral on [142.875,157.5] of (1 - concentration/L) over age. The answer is 0.8 yr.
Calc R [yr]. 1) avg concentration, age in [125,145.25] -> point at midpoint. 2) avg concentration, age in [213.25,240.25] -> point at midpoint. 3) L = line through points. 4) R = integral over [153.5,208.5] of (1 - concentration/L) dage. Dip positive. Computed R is 0.5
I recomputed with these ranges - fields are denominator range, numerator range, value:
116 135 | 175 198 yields 1.00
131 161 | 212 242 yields 1.03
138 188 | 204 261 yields 1.02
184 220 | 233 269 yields 0.95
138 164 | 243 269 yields 0.99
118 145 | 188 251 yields 1.01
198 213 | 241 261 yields 0.96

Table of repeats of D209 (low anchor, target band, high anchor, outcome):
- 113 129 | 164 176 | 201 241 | 0.37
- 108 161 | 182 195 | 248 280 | -0.52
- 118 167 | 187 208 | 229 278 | -0.71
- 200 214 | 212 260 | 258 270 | -1.39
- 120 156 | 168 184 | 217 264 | 0.08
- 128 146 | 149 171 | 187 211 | 0.86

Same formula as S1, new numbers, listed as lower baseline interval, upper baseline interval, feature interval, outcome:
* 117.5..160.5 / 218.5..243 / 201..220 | -0.2 yr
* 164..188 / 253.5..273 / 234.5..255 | -0.7 yr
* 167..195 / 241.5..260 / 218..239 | -0.5 yr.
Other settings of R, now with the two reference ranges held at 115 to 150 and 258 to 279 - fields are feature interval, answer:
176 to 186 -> -0.1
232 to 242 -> -0.5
